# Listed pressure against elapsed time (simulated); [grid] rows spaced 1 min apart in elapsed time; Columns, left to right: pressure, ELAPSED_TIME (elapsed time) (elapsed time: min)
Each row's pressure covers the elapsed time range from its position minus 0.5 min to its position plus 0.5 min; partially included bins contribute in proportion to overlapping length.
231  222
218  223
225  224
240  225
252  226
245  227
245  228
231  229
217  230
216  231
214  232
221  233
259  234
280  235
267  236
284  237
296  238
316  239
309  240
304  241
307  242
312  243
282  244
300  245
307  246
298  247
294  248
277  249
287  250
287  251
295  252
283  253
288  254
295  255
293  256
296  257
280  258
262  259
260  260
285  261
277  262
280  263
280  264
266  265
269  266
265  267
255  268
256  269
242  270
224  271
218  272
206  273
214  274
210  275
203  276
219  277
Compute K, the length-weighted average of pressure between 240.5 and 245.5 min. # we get 301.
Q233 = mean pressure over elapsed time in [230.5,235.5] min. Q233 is 238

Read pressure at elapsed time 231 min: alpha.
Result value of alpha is 216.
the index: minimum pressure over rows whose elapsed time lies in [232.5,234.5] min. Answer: 221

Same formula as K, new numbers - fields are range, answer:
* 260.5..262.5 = 281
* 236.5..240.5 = 301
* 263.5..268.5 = 267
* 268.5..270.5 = 249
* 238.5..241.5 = 310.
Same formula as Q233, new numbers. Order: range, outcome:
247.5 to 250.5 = 286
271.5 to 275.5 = 212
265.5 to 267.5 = 267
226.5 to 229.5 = 240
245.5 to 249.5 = 294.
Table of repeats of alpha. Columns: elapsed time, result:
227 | 245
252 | 295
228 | 245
